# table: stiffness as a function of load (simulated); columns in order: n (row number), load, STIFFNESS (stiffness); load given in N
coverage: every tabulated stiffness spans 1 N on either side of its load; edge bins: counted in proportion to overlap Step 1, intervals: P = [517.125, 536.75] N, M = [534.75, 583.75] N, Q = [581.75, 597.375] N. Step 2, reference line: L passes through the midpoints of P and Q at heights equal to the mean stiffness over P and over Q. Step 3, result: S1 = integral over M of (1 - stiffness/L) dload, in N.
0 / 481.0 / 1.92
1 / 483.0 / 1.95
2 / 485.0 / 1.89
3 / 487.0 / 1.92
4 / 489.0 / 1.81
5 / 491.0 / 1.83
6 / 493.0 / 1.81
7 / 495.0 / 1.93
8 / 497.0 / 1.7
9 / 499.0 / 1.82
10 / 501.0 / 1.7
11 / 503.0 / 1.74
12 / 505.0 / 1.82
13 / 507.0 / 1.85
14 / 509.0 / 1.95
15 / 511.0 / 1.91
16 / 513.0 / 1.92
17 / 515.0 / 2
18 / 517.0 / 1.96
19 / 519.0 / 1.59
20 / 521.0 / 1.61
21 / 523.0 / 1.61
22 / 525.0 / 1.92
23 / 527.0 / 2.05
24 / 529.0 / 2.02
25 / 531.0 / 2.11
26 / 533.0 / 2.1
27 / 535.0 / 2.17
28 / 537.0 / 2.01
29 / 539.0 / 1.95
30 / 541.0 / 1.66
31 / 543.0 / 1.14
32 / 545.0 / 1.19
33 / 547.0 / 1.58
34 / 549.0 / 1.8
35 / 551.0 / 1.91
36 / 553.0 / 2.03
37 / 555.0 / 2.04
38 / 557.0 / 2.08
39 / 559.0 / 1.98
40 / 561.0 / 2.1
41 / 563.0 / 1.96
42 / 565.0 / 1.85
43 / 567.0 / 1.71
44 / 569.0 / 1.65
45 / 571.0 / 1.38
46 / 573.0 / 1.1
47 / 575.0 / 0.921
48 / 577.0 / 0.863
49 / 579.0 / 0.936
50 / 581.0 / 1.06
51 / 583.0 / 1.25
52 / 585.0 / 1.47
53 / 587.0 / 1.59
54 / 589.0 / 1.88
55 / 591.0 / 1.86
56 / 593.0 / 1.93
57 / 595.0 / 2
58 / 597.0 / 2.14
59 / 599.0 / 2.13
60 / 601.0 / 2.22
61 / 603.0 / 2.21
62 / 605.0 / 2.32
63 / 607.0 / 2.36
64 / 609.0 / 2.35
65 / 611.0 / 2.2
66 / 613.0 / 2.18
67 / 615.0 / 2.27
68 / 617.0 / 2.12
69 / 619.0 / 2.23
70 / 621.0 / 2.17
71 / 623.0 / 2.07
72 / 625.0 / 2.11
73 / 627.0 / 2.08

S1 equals 6.0 N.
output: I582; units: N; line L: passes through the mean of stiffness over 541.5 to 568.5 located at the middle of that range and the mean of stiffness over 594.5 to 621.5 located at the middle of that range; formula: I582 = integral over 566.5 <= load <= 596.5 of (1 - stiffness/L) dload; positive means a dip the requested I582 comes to 8.4 N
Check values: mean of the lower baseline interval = 1.79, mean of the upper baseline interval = 2.21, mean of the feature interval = 1.45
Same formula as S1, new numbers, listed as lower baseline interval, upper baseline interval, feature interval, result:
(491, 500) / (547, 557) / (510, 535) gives -0.58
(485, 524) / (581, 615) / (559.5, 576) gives 2.85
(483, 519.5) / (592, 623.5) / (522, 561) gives 2.12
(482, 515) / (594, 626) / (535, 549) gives 2.39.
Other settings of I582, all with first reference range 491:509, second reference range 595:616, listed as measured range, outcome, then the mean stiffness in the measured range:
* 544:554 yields 1.5 N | 1.7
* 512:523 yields 0.5 N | 1.8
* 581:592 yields 3.0 N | 1.56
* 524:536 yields -0.8 N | 2.06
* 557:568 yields 0.6 N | 1.93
